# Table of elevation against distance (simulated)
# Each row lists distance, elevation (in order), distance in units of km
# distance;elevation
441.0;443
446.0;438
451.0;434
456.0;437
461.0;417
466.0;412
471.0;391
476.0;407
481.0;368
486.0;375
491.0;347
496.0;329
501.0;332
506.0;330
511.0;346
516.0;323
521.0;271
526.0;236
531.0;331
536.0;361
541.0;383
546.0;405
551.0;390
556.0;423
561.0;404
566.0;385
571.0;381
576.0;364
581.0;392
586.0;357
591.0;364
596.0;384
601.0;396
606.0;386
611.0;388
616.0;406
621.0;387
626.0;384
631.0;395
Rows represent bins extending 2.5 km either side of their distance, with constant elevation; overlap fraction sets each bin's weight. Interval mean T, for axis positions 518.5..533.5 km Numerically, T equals 279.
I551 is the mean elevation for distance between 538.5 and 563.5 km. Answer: 401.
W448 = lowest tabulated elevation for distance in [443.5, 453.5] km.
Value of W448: 434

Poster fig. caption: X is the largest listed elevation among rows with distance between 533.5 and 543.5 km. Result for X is 383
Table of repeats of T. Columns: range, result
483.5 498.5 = 350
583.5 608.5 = 377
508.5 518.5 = 334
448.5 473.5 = 418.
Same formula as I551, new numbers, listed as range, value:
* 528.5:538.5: 346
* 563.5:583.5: 380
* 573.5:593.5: 369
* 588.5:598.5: 374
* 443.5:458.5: 436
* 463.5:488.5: 391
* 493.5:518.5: 332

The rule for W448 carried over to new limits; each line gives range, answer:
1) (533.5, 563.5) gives 361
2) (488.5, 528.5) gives 236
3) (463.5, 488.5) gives 368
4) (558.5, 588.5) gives 357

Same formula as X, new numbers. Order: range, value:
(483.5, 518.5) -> 375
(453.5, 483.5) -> 437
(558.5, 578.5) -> 404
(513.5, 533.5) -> 331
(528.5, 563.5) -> 423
